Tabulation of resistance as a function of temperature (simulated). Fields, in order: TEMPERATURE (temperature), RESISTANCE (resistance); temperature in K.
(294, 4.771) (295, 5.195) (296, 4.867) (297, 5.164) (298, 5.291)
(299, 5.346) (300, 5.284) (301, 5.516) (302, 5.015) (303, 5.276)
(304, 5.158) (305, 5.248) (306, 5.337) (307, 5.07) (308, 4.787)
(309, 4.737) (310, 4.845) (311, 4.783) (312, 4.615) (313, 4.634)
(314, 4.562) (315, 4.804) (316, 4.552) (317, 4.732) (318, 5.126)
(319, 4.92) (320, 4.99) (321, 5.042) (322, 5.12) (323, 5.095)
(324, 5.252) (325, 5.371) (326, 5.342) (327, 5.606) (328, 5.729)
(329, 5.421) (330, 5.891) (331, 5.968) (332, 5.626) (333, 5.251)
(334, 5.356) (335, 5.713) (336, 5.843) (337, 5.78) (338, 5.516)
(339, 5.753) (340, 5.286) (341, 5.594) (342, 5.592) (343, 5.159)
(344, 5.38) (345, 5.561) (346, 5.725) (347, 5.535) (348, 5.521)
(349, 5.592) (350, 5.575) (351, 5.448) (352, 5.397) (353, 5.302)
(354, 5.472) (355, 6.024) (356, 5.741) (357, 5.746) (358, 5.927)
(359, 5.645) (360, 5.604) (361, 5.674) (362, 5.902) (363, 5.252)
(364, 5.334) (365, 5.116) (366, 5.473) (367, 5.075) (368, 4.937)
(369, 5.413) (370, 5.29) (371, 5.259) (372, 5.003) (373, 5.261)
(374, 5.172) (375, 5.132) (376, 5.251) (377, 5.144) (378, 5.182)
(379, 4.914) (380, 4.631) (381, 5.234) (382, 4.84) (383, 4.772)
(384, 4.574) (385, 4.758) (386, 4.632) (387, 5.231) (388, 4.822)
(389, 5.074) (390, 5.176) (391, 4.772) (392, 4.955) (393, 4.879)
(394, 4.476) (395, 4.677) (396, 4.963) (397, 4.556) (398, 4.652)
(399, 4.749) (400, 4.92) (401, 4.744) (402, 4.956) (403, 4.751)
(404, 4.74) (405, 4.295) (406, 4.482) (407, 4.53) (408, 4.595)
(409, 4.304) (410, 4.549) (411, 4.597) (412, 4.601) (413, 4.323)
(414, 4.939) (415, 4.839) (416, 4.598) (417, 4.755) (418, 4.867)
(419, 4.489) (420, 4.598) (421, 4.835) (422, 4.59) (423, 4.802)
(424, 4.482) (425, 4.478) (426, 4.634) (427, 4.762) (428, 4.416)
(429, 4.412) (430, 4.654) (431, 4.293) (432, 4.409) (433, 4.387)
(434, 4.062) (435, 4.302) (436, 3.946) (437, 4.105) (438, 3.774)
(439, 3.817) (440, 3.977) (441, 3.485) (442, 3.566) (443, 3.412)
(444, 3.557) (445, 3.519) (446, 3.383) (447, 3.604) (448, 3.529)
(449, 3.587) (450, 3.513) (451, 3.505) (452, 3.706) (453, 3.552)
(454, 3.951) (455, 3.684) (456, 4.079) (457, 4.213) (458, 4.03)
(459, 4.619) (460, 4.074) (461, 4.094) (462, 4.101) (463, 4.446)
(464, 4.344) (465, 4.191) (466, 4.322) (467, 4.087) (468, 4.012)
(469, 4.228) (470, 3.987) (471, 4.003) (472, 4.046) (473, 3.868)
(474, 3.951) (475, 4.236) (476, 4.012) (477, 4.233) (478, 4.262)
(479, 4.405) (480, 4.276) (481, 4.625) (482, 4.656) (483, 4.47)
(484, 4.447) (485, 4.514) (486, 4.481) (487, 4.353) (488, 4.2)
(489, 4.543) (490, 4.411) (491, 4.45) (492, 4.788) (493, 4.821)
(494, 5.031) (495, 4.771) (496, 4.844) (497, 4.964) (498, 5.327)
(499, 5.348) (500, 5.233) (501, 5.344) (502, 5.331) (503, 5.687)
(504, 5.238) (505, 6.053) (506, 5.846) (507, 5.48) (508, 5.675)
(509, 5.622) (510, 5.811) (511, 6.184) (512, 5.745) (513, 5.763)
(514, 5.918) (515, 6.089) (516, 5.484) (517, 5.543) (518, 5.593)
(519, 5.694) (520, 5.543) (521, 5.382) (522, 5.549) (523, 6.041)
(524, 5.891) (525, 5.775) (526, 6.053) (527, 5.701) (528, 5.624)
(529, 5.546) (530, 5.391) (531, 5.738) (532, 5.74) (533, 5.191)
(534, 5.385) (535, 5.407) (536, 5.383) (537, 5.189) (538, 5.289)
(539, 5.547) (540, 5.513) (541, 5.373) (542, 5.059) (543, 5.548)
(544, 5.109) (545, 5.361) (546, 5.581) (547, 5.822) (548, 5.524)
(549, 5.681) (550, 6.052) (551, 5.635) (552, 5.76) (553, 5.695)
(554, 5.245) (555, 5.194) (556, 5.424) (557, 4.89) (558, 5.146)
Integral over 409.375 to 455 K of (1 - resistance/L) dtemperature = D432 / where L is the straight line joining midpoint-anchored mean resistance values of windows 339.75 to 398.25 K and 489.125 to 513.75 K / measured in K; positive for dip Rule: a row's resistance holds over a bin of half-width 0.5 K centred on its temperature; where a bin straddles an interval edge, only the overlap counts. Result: 9.5 K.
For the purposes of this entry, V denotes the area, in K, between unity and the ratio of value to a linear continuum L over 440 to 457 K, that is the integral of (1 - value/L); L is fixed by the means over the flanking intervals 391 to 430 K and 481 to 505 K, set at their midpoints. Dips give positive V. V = 4.00 K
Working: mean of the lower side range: 4.65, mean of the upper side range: 4.86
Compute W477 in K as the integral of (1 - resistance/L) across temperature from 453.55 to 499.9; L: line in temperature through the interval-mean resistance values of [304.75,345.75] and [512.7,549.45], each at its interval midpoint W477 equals 9.39 K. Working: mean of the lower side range 5.25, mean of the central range 4.37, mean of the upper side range 5.57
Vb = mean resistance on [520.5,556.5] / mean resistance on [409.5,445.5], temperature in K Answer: 1.3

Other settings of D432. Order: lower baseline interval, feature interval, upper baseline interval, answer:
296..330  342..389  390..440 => -4.7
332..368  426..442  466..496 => 2.0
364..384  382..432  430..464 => -1.4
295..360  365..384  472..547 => 0.7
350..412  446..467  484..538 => 5.2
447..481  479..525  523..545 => -3.6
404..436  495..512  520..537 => -0.4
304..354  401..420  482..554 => 2.5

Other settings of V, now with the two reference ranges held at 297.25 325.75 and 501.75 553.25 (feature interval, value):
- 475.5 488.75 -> 2.67 K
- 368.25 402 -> 1.81 K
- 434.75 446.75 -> 3.69 K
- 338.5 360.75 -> -1.94 K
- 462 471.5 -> 2.22 K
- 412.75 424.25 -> 1.36 K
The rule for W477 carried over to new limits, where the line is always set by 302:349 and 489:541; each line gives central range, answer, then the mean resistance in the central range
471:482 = 2.47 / 4.2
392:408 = 1.93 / 4.7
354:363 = -0.74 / 5.74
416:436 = 3.14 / 4.52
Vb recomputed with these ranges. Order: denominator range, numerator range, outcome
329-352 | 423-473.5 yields 0.72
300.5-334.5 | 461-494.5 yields 0.84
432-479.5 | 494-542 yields 1.40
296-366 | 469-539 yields 0.96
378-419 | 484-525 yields 1.12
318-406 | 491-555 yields 1.05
